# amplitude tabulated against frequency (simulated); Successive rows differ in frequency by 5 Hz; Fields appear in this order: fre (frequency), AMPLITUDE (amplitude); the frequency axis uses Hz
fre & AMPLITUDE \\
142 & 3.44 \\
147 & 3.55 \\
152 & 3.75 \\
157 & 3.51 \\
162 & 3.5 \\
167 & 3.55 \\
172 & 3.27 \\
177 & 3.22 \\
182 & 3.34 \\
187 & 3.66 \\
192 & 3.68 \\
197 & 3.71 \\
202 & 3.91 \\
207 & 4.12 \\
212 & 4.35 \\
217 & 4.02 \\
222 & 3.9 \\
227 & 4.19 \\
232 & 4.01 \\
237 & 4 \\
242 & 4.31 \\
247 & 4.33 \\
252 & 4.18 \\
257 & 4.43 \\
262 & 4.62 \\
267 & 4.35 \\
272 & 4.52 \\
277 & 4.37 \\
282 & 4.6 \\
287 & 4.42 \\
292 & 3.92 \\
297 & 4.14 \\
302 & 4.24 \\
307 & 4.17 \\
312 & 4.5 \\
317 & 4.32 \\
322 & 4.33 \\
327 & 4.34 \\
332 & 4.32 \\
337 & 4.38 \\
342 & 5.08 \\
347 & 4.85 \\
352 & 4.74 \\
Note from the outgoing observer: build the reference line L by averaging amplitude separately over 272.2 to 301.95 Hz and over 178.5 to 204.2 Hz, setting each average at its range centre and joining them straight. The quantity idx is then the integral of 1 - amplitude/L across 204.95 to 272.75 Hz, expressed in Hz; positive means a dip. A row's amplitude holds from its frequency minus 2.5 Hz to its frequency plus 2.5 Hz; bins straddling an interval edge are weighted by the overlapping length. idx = -4.5 Hz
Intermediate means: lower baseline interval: 3.64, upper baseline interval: 4.3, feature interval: 4.23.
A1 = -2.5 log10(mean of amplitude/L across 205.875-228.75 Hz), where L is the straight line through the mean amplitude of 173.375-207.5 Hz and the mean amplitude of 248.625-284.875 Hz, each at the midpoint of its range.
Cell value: -0.06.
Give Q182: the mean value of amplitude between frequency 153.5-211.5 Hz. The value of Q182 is 3.62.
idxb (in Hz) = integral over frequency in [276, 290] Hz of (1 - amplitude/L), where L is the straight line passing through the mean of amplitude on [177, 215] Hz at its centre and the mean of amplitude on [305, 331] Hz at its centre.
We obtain -0.9 Hz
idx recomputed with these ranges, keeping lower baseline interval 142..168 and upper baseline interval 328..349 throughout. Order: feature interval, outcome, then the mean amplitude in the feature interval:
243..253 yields -0.4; 4.27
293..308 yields 0.9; 4.16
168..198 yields 2.0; 3.47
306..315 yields 0.2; 4.36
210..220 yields -0.6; 4.16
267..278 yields -0.5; 4.43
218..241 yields -0.3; 4.04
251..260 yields -0.4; 4.34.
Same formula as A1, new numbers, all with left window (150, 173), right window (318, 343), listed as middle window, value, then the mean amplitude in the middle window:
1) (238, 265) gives -0.087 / 4.35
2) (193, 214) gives -0.066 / 3.99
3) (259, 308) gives -0.040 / 4.34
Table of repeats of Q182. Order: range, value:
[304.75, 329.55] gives 4.33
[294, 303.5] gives 4.17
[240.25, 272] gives 4.38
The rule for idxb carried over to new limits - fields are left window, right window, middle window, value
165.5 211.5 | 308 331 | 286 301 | 0.25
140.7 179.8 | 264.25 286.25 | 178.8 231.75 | -0.29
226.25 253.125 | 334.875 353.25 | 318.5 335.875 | 1.27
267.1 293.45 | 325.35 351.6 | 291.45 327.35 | 1.93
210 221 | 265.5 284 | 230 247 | 0.49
